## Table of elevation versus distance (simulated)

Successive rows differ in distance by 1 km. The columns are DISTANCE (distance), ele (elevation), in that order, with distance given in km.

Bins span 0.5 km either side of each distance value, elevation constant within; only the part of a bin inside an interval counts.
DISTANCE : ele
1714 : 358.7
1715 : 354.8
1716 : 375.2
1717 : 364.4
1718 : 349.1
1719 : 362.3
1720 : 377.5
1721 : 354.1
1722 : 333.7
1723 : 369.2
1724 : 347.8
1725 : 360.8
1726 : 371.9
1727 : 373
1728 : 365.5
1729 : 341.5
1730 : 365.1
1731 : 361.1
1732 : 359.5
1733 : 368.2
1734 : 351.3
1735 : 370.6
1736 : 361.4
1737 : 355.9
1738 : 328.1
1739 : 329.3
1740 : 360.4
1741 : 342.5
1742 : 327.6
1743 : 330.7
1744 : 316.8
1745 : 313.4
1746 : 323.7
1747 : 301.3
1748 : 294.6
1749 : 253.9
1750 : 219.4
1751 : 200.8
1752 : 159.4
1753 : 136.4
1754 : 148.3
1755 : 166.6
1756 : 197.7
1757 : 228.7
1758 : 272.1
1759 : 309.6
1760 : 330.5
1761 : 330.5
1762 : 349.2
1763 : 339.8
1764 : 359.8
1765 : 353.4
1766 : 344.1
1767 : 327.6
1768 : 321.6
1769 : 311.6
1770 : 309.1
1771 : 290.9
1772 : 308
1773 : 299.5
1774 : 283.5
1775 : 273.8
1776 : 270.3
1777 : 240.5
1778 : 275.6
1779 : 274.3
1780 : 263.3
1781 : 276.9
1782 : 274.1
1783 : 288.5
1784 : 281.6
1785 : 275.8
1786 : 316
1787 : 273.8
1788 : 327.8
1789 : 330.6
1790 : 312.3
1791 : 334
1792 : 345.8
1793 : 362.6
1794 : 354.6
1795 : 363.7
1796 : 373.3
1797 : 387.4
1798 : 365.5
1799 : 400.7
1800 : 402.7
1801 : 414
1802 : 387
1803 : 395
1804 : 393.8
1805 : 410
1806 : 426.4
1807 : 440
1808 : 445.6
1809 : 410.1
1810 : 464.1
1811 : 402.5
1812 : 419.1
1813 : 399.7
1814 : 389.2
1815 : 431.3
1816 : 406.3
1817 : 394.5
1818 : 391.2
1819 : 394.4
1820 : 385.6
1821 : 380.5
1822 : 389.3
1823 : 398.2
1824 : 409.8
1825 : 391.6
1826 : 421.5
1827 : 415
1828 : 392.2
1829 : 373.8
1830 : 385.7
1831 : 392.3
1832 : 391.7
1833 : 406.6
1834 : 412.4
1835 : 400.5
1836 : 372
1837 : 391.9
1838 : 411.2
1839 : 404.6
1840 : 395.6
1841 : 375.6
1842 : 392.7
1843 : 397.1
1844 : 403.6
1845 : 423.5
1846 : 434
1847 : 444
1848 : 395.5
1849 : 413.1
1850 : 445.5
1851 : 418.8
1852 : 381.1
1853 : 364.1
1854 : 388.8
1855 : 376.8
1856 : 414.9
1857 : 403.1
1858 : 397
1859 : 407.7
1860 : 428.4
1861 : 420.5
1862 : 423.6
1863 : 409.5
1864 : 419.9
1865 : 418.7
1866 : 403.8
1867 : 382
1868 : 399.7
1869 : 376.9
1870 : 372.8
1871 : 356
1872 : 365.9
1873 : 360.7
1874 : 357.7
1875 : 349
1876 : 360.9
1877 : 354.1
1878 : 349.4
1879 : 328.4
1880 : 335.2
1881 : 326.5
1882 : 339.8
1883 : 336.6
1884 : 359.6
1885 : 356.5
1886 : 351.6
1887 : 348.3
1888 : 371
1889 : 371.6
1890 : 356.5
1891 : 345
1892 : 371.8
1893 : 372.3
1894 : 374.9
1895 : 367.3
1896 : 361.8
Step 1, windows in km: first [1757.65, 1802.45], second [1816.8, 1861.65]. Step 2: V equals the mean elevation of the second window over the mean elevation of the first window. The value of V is 1.2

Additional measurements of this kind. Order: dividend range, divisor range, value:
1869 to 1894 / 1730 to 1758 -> 1.22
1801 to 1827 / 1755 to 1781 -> 1.38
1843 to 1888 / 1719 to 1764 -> 1.23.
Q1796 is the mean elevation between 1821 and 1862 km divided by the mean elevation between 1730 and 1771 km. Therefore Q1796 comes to 1.3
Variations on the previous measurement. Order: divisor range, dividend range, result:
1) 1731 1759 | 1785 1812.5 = 1.31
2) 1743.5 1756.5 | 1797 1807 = 1.72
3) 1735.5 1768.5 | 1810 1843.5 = 1.36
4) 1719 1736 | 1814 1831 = 1.10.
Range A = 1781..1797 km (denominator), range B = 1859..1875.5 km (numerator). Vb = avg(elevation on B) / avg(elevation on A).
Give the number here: 1.2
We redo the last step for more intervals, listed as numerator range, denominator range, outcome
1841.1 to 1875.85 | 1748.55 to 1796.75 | 1.38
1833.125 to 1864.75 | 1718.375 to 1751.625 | 1.21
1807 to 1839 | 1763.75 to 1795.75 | 1.31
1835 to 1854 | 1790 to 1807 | 1.06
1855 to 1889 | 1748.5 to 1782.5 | 1.37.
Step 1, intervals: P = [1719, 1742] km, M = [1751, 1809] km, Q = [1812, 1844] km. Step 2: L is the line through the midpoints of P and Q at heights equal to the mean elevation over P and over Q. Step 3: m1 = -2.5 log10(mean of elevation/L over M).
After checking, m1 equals 0.19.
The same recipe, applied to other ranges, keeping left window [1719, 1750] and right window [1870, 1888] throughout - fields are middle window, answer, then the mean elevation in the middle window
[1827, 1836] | -0.14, 394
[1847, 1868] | -0.16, 406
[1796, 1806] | -0.15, 396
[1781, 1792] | 0.14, 302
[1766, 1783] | 0.19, 289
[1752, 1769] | 0.22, 279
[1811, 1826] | -0.15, 400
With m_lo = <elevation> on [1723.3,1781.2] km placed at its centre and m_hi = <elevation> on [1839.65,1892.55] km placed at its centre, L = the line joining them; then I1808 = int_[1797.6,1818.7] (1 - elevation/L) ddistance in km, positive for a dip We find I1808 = -4.1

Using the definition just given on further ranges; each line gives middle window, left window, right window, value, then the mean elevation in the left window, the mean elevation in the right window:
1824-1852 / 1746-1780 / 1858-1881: -4.35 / 276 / 380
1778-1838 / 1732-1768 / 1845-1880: -4.67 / 298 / 391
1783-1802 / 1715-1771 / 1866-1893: -0.72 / 318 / 358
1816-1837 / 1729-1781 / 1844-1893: -2.65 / 298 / 382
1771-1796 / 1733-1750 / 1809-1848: 4.27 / 327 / 402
